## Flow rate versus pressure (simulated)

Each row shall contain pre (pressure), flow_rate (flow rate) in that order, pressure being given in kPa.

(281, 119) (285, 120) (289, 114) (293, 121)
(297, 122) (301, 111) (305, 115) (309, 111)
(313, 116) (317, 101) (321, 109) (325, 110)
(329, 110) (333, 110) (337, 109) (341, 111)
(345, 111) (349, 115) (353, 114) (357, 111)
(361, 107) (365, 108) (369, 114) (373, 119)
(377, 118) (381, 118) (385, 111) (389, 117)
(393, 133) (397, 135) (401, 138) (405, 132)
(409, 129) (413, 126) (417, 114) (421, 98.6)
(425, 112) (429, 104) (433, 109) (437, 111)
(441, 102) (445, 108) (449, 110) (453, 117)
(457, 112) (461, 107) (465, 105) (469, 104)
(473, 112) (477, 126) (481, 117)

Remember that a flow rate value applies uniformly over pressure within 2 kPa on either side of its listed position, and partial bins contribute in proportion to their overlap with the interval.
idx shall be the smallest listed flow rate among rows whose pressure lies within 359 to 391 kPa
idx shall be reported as 107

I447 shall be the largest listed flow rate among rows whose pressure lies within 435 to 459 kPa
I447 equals 117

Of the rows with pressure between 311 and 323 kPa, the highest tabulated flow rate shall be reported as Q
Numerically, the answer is 116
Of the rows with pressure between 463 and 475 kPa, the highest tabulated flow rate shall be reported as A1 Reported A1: 112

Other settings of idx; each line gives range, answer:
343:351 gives 111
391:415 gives 126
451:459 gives 112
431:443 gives 102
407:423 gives 98.6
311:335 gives 101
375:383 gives 118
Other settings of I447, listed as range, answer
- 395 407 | 138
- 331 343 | 111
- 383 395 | 133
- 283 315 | 122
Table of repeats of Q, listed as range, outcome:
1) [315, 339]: 110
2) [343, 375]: 119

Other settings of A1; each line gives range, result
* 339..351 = 115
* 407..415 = 129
